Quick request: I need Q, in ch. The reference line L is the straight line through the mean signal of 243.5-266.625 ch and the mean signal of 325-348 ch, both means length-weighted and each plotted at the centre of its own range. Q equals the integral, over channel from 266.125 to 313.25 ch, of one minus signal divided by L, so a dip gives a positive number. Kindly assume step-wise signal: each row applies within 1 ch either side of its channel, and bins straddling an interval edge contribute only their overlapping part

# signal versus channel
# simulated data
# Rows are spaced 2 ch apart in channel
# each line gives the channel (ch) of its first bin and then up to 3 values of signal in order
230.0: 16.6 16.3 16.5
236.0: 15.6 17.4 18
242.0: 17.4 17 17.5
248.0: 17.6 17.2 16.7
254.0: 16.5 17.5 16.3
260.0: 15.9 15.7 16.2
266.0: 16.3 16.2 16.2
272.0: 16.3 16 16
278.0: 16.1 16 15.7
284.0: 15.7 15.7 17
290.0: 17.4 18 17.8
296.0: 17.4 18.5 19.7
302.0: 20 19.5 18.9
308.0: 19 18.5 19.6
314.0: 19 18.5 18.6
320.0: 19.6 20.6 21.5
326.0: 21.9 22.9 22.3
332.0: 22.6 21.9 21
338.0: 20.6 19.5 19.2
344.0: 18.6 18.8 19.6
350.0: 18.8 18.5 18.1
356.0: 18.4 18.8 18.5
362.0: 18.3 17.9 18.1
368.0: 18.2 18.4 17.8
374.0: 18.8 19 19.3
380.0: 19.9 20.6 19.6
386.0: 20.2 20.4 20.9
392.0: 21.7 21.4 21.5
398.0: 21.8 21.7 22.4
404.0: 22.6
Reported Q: 2.6 ch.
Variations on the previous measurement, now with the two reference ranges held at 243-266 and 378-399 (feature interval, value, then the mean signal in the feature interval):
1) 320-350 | -2.5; 20.7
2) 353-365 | 0.9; 18.3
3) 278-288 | 0.9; 15.9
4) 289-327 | -1.7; 19.2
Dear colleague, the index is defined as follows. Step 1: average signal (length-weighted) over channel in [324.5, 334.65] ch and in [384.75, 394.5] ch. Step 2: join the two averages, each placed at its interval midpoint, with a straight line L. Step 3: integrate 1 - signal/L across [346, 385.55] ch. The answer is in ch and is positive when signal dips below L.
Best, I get 4.9 ch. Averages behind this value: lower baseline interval 22.3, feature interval 18.8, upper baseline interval 20.9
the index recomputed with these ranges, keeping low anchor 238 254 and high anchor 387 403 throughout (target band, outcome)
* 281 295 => 1.3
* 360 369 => 1.1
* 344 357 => 1.0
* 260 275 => 1.5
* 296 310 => -0.1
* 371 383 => 1.0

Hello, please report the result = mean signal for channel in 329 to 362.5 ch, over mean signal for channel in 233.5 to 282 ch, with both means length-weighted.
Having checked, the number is 1.19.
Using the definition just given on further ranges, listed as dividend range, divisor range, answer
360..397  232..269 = 1.17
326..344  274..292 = 1.30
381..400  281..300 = 1.22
